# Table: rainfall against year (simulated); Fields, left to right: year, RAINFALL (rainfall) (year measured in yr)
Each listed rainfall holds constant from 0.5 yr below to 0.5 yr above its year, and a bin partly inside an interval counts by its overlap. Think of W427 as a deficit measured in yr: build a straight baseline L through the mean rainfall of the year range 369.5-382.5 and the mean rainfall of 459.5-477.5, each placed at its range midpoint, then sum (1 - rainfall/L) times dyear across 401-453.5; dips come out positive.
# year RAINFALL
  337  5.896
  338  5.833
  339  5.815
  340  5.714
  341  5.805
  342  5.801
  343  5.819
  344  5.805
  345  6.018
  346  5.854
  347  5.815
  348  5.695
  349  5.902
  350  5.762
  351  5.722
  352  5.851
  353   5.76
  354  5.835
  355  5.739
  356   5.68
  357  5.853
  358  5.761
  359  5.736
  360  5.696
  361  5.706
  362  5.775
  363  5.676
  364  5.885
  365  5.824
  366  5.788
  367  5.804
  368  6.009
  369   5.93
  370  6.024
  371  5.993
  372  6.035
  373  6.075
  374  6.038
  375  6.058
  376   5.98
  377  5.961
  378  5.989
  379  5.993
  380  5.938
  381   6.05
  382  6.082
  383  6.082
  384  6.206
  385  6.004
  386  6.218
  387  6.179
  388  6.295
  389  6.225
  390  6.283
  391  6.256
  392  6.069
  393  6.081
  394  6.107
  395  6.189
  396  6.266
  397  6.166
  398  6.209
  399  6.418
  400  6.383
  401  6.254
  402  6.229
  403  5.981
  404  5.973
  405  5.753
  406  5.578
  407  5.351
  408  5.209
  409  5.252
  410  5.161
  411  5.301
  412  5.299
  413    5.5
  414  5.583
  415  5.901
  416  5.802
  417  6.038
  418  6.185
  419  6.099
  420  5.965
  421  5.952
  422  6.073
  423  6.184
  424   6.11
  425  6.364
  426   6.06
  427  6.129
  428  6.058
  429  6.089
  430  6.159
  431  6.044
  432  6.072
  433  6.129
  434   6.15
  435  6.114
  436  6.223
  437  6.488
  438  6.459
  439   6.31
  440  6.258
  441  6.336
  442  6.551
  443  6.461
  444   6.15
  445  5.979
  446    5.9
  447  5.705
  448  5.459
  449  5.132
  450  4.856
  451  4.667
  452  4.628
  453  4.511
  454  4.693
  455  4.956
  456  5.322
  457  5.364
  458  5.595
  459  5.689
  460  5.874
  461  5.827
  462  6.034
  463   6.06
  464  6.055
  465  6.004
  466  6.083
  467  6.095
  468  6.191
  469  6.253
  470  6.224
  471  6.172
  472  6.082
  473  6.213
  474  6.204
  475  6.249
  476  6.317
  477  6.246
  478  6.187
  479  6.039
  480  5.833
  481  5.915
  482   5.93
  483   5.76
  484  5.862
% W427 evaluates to 2.0 yr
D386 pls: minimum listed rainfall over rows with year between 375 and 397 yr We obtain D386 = 5.938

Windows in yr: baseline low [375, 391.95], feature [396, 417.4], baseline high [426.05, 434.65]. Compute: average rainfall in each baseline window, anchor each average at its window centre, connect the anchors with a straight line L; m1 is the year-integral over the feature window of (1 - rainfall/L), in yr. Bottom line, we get 1.1 yr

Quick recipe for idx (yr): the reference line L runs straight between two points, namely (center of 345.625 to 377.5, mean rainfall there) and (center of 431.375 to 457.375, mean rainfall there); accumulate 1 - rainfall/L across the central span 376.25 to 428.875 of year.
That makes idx -1.7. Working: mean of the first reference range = 5.85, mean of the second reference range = 5.73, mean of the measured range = 5.98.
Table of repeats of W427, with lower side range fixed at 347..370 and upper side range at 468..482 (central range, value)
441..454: 1.2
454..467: 0.8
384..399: -0.8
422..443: -0.7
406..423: 0.8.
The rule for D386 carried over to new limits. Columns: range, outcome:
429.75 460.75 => 4.511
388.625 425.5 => 5.161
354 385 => 5.676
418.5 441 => 5.952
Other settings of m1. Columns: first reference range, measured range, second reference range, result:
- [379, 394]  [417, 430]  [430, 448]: 0.1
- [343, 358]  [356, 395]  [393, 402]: 0.3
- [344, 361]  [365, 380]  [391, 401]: 0.0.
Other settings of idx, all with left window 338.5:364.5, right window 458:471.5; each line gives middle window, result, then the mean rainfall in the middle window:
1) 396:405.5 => -0.43 yr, 6.16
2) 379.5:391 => -0.57 yr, 6.15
